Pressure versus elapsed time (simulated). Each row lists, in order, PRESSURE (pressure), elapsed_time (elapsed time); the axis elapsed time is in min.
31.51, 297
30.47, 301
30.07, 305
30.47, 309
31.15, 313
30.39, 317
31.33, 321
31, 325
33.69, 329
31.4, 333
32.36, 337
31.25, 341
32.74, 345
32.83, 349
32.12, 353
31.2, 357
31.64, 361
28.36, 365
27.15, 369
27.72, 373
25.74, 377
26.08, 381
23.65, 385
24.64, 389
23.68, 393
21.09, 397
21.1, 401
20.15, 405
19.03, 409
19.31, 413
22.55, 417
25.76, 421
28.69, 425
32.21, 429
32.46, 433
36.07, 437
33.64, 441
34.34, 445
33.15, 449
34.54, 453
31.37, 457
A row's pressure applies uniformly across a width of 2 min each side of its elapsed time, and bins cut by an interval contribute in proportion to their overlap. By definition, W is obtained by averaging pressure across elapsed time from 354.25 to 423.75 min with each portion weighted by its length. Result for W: 24.8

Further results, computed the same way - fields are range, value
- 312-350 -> 31.8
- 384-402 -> 22.9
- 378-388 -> 24.9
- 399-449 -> 27.4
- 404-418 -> 20.1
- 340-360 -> 32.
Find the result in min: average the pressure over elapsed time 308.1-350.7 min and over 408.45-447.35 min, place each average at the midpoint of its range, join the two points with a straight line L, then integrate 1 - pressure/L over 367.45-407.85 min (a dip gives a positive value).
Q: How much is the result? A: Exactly 8.16 min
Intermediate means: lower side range 31.7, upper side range 28.8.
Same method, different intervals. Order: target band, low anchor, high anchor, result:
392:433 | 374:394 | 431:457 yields 7.7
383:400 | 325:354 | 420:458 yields 4.8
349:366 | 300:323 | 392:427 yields -2.8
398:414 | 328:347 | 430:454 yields 6.4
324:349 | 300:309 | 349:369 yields -1.4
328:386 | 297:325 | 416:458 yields 2.1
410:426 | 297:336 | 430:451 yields 4.7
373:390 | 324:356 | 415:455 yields 3.4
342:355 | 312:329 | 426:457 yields -0.3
